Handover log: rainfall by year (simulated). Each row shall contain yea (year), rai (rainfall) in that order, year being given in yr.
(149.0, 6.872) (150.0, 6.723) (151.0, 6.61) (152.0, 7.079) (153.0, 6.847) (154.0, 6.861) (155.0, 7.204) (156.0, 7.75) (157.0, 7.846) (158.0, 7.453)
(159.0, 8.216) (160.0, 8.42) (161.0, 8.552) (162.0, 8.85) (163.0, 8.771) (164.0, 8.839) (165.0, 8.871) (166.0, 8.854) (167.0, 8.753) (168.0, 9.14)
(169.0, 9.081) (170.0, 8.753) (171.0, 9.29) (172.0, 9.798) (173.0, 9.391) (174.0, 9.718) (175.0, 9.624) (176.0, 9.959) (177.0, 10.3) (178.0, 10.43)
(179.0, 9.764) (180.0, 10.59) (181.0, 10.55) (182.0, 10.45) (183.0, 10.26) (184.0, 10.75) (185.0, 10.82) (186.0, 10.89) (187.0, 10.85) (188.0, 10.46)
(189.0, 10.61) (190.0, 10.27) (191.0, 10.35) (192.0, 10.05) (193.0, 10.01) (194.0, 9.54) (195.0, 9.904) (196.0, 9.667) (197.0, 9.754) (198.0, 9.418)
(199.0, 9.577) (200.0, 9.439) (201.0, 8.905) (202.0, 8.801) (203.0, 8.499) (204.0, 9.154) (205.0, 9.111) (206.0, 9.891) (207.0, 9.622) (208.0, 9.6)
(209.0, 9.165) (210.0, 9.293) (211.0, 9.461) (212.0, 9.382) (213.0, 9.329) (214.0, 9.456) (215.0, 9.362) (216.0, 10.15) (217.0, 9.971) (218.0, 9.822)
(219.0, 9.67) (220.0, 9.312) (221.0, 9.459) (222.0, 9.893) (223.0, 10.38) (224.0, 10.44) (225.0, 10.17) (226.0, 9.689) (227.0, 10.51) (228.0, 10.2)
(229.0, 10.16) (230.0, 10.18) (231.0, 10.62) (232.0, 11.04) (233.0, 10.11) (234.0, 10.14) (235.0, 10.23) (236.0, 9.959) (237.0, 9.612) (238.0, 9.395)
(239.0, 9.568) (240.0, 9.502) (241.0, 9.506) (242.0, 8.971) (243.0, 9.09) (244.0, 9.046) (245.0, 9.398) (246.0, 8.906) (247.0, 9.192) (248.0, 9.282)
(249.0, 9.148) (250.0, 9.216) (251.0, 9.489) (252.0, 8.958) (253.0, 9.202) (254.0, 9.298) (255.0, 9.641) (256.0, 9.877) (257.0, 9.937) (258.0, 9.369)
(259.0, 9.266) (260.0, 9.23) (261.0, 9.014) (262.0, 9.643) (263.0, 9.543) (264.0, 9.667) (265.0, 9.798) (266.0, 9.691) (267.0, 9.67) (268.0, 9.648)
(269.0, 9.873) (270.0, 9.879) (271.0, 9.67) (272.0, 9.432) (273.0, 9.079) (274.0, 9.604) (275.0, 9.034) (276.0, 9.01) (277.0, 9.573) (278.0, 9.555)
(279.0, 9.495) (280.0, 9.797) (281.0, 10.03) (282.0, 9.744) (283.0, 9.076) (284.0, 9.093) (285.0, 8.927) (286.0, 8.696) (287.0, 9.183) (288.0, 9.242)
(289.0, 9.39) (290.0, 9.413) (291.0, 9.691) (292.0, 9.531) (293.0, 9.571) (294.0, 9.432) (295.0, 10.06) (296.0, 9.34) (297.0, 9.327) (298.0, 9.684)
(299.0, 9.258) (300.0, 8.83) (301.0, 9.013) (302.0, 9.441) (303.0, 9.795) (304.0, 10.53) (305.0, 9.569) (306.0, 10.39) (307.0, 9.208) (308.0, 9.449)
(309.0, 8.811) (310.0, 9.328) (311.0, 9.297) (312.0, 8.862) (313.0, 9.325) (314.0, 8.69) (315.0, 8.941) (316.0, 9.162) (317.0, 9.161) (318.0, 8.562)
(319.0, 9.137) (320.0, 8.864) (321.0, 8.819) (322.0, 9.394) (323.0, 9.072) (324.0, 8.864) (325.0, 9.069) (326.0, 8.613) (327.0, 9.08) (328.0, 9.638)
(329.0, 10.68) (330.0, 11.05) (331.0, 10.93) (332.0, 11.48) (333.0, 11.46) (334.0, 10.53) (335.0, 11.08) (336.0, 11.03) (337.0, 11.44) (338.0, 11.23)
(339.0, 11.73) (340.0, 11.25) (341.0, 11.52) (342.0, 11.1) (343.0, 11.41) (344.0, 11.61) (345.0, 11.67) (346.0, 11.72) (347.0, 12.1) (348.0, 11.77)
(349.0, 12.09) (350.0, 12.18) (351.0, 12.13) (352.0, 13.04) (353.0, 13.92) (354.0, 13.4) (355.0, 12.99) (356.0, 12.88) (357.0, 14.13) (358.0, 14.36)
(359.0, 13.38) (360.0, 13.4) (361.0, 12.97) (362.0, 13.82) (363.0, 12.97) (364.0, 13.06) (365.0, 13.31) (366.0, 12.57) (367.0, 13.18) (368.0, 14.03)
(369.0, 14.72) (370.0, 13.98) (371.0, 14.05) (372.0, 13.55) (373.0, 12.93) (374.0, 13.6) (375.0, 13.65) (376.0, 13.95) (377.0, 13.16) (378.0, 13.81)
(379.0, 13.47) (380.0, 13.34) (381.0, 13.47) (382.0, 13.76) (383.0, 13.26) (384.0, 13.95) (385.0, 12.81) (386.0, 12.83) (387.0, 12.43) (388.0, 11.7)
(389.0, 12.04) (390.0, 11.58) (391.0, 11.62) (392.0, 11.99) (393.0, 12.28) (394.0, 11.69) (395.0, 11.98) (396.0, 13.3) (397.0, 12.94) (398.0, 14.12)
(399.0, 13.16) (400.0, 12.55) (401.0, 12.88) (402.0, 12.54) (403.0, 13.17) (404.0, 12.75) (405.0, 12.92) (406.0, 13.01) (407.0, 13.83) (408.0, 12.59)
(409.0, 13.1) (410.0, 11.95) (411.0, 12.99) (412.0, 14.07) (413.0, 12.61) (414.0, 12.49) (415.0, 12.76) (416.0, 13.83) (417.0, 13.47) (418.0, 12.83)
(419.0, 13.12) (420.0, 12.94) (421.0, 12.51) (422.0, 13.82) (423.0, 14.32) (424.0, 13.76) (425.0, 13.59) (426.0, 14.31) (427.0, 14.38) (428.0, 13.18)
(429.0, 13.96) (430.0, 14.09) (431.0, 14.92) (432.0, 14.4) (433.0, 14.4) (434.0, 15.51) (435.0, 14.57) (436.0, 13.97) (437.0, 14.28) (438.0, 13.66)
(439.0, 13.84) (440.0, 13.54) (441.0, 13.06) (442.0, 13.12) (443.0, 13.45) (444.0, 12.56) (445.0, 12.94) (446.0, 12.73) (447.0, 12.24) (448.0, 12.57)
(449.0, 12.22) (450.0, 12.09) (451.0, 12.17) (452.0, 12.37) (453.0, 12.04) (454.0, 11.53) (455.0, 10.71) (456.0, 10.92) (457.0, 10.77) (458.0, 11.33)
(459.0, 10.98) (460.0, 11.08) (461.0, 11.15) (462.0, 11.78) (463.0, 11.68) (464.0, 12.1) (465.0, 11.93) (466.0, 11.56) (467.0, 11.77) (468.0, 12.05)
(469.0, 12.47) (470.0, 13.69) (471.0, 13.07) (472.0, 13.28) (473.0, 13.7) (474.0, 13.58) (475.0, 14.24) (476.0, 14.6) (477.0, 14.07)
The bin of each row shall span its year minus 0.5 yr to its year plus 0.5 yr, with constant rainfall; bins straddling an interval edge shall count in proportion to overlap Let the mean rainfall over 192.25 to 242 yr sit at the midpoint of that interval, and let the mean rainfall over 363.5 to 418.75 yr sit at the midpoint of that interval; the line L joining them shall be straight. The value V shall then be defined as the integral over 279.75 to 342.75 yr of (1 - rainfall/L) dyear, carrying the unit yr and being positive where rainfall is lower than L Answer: 9.9 yr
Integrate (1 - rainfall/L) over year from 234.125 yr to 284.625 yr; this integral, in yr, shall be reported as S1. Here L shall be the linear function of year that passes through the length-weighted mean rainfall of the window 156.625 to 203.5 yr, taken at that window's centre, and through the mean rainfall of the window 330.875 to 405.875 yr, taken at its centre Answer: 6.6 yr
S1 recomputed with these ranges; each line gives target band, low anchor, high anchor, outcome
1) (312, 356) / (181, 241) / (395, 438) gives 4.8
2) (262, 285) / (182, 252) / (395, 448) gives 2.6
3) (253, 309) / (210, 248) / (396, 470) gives 5.6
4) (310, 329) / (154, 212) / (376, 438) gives 4.3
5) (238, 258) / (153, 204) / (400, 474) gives 1.9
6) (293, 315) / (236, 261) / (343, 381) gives 3.5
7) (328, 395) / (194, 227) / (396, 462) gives -3.4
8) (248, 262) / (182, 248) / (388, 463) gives 1.4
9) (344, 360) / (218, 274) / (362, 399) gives -0.5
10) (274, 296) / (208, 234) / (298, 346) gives 1.2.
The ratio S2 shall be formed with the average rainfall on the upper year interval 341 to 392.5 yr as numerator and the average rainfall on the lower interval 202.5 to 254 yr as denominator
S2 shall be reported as 1.35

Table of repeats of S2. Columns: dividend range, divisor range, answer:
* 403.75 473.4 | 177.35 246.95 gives 1.31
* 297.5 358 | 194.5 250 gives 1.09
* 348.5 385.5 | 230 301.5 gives 1.41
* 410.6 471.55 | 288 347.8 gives 1.30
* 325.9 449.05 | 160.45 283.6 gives 1.33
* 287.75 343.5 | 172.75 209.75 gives 0.99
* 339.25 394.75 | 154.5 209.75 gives 1.36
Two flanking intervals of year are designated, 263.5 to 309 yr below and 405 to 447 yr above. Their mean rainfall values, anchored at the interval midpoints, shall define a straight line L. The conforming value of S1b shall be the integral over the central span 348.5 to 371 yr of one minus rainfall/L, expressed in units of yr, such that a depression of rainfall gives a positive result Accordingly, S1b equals -3.3 yr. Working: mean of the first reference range 9.49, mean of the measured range 13.3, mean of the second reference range 13.5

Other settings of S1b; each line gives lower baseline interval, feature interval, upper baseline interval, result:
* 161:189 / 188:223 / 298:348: 0.8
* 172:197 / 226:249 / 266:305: 0.2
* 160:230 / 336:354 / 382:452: 0.2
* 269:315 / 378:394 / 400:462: -1.2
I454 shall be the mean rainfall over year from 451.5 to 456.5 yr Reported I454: 11.5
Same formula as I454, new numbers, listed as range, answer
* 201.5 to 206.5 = 9.09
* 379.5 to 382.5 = 13.5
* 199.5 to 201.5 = 9.17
